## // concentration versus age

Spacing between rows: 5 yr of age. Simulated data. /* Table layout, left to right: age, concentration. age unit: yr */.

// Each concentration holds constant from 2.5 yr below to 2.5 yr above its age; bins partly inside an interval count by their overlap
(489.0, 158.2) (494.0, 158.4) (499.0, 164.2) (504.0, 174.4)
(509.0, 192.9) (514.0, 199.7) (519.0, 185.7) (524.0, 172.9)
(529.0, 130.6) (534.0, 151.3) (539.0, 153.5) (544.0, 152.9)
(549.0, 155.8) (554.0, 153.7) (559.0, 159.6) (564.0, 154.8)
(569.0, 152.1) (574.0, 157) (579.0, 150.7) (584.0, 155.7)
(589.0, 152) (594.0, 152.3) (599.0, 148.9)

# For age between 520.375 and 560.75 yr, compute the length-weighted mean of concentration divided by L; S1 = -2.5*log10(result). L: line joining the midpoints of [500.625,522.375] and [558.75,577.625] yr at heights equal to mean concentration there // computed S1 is 0.10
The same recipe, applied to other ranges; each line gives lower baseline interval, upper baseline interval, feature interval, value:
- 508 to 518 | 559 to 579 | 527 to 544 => 0.21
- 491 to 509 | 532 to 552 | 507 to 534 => -0.08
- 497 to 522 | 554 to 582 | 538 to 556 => 0.08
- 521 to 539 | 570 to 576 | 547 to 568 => -0.01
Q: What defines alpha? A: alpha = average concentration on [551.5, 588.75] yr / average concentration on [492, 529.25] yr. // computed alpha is 0.88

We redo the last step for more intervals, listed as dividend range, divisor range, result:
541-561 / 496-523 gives 0.85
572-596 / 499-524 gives 0.83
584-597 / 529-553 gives 1.01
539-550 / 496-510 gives 0.88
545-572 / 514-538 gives 0.95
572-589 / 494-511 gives 0.89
